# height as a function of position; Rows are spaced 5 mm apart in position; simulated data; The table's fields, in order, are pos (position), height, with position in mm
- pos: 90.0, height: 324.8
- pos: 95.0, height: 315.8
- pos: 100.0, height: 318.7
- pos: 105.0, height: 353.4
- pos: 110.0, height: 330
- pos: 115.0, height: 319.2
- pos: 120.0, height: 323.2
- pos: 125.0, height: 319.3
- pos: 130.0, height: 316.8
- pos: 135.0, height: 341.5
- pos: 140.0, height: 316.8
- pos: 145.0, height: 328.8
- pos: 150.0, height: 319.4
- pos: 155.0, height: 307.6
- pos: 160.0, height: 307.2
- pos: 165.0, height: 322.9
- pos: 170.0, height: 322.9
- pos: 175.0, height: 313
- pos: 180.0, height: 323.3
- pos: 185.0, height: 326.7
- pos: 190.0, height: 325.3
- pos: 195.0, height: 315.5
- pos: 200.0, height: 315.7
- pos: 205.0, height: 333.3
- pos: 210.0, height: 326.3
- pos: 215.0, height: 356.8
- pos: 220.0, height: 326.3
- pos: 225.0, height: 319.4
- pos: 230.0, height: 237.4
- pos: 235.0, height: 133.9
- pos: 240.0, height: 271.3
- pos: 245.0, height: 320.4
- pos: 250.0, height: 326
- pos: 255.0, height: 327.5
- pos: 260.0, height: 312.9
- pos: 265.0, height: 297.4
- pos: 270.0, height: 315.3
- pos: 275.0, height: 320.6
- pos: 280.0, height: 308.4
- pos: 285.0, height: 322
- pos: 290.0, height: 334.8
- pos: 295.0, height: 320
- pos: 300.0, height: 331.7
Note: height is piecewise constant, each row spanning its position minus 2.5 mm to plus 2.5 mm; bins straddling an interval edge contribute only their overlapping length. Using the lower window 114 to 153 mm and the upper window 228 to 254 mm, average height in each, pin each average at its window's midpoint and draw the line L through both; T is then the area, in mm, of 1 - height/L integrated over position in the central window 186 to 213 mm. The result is -3.6 mm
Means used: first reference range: 323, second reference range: 262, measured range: 324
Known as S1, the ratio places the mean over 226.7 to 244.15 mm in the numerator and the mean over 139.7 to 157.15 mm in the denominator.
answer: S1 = 0.7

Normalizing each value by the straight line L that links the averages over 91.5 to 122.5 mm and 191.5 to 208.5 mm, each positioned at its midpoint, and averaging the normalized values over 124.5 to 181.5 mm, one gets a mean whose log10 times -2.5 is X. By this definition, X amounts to 0.015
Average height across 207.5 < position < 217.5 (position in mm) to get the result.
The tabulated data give 342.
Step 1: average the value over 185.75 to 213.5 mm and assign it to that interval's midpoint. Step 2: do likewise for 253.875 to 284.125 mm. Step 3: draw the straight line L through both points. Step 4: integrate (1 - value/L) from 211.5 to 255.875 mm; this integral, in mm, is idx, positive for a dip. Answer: 4.00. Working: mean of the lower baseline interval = 325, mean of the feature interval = 290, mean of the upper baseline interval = 314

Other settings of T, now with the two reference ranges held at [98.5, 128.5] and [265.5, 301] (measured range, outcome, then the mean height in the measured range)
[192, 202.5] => 0.2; 316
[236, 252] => 1.6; 289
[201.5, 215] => -0.4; 334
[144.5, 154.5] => 0.2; 320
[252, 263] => 0.1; 319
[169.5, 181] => 0.2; 319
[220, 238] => 4.3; 245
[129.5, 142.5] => 0.0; 326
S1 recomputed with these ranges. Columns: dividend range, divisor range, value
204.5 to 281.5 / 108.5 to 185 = 0.94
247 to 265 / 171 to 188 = 0.99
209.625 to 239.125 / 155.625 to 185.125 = 0.88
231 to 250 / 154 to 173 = 0.80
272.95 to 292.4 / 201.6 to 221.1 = 0.96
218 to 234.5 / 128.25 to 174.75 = 0.86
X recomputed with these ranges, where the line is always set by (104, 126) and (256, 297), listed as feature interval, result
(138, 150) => 0.01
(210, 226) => -0.04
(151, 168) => 0.04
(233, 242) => 0.49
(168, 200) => 0.01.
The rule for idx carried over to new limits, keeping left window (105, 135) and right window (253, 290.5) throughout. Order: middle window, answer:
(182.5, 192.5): -0.1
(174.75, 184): 0.0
